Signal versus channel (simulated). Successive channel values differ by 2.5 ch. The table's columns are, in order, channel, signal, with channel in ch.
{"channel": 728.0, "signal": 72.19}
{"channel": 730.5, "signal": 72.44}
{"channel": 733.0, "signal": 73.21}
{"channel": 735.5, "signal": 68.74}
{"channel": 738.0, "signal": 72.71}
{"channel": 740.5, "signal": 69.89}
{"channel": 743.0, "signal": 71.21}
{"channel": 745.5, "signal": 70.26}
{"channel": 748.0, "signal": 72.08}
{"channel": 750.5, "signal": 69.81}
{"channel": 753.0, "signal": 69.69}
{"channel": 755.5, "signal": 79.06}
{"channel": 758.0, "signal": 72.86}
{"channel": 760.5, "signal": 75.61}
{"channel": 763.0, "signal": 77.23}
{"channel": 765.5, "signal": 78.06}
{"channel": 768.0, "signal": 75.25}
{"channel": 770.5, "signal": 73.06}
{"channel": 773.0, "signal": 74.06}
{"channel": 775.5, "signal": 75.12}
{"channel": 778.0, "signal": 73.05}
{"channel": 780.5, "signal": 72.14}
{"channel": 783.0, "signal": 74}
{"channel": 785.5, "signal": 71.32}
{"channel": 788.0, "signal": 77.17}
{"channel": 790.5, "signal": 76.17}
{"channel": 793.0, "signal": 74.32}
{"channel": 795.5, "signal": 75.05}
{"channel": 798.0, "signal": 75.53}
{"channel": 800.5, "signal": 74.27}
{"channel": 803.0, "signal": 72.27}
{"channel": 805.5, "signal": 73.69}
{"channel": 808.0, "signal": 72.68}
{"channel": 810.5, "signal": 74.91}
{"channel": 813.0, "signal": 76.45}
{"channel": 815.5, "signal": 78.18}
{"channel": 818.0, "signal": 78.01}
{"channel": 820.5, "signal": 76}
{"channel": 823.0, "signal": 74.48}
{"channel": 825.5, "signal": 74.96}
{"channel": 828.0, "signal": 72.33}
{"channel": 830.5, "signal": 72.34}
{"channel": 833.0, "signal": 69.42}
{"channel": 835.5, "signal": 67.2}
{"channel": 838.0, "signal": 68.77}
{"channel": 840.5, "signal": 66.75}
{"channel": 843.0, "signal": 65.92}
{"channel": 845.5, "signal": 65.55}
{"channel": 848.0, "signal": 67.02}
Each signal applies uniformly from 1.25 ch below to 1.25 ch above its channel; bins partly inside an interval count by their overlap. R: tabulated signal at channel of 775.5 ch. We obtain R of 75.12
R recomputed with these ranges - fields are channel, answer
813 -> 76.45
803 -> 72.27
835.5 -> 67.2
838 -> 68.77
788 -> 77.17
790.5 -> 76.17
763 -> 77.23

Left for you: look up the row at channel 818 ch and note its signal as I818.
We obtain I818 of 78.01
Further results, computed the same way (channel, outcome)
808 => 72.68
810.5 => 74.91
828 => 72.33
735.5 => 68.74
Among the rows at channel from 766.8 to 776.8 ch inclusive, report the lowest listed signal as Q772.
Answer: 73.06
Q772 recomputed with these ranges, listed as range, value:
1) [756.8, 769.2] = 72.86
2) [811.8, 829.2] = 72.33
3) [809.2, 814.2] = 74.91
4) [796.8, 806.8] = 72.27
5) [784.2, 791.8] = 71.32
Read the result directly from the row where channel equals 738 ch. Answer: 72.71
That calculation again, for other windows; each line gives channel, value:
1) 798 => 75.53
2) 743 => 71.21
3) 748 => 72.08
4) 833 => 69.42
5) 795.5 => 75.05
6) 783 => 74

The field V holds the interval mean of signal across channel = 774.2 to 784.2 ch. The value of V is 73.6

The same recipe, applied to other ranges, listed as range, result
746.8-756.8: 72.7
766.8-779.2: 74.1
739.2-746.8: 70.5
